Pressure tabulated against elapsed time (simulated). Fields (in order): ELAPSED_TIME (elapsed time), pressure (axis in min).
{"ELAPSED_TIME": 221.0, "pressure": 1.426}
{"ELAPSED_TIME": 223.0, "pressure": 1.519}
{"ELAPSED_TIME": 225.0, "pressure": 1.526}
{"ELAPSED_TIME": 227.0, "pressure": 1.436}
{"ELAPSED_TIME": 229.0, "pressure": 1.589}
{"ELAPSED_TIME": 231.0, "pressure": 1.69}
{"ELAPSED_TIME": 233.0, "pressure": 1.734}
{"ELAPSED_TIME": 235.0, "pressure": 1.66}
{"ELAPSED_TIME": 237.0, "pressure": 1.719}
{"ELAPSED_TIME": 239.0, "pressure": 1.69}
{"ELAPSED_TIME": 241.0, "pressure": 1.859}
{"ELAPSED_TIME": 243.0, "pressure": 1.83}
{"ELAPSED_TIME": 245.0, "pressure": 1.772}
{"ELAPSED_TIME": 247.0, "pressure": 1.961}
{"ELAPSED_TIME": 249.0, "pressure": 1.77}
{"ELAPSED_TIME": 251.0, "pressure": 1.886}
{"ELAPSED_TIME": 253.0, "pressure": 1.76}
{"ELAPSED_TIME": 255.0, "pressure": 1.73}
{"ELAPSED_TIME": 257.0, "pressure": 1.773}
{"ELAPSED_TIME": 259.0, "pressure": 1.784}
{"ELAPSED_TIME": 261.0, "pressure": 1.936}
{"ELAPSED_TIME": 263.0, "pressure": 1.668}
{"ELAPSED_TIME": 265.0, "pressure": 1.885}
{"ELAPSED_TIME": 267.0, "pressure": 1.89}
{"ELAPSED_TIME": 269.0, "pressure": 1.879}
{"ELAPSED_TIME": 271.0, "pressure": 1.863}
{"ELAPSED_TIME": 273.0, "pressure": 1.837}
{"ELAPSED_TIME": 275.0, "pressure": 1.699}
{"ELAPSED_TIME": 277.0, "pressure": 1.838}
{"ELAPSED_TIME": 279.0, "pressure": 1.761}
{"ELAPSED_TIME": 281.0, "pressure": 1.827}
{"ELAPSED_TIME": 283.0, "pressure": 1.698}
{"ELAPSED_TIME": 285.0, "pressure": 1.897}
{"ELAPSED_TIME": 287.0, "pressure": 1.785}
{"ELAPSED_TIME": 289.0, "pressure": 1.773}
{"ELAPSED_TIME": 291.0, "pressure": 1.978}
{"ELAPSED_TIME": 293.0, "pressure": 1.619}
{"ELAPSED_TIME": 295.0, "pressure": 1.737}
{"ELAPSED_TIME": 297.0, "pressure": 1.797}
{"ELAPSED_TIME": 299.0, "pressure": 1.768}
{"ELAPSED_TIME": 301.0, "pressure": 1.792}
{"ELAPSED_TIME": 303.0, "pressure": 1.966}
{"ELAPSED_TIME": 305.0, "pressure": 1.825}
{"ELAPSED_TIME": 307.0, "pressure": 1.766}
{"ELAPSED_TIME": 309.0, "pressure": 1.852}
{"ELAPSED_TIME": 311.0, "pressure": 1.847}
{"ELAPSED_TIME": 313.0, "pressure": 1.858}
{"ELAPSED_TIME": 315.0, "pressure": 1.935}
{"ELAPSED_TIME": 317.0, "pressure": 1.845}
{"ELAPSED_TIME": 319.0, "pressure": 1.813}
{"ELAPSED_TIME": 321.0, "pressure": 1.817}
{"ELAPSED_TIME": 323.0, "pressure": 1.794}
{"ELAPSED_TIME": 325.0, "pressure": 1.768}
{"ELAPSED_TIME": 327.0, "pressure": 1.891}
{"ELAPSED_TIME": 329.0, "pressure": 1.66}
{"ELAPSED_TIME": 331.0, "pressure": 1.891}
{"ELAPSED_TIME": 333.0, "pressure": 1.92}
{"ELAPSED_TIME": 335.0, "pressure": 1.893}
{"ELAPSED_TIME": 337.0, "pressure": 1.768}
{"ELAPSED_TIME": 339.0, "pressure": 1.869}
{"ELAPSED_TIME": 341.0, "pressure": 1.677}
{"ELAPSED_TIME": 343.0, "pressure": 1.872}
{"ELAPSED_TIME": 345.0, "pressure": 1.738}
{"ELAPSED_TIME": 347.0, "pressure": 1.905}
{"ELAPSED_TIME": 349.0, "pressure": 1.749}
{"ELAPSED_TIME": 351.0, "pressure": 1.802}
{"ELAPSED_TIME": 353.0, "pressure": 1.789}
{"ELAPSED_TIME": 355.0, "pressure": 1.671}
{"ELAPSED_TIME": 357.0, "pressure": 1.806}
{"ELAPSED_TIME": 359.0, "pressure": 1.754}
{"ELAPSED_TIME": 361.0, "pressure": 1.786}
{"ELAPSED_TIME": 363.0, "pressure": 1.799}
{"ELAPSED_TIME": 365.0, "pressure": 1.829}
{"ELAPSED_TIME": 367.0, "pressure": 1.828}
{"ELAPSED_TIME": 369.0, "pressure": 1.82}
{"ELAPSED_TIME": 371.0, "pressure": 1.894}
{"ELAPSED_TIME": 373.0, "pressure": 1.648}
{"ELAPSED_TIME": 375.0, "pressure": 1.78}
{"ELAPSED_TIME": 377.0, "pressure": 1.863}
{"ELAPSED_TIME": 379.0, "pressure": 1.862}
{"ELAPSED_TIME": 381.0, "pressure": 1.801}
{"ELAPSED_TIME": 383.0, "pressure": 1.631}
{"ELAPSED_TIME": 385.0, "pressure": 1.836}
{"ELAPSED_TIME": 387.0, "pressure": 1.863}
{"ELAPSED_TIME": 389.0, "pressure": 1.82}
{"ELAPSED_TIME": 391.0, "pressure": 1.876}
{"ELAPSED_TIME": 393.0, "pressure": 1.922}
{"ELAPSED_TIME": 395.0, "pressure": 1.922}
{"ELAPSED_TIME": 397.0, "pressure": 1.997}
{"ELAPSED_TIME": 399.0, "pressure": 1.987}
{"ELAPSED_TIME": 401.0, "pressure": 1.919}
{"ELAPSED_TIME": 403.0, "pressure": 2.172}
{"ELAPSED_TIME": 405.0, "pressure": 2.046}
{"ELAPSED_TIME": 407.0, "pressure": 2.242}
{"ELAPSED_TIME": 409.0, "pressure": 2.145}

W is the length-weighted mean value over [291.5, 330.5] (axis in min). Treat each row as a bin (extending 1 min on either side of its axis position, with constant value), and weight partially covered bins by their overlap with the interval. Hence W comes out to 1.81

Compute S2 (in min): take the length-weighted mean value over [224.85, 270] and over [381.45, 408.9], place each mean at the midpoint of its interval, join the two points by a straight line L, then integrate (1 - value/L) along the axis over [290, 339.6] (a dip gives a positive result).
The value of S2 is 0.51 min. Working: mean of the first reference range 1.76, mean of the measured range 1.83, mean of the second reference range 1.94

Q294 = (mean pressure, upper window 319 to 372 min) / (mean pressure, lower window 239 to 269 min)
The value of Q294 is 1.0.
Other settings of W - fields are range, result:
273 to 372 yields 1.81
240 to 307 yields 1.81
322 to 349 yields 1.82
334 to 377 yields 1.8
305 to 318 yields 1.85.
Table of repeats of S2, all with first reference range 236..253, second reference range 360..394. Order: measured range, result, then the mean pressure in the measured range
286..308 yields 0.1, 1.8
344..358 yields 0.3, 1.78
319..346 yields 0.0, 1.81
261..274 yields -0.3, 1.84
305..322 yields -0.3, 1.84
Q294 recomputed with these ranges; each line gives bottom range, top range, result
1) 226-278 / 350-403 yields 1.03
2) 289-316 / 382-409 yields 1.07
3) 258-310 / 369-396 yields 1.01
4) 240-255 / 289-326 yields 1.00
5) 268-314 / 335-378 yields 0.99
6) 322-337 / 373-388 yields 0.98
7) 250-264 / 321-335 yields 1.02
